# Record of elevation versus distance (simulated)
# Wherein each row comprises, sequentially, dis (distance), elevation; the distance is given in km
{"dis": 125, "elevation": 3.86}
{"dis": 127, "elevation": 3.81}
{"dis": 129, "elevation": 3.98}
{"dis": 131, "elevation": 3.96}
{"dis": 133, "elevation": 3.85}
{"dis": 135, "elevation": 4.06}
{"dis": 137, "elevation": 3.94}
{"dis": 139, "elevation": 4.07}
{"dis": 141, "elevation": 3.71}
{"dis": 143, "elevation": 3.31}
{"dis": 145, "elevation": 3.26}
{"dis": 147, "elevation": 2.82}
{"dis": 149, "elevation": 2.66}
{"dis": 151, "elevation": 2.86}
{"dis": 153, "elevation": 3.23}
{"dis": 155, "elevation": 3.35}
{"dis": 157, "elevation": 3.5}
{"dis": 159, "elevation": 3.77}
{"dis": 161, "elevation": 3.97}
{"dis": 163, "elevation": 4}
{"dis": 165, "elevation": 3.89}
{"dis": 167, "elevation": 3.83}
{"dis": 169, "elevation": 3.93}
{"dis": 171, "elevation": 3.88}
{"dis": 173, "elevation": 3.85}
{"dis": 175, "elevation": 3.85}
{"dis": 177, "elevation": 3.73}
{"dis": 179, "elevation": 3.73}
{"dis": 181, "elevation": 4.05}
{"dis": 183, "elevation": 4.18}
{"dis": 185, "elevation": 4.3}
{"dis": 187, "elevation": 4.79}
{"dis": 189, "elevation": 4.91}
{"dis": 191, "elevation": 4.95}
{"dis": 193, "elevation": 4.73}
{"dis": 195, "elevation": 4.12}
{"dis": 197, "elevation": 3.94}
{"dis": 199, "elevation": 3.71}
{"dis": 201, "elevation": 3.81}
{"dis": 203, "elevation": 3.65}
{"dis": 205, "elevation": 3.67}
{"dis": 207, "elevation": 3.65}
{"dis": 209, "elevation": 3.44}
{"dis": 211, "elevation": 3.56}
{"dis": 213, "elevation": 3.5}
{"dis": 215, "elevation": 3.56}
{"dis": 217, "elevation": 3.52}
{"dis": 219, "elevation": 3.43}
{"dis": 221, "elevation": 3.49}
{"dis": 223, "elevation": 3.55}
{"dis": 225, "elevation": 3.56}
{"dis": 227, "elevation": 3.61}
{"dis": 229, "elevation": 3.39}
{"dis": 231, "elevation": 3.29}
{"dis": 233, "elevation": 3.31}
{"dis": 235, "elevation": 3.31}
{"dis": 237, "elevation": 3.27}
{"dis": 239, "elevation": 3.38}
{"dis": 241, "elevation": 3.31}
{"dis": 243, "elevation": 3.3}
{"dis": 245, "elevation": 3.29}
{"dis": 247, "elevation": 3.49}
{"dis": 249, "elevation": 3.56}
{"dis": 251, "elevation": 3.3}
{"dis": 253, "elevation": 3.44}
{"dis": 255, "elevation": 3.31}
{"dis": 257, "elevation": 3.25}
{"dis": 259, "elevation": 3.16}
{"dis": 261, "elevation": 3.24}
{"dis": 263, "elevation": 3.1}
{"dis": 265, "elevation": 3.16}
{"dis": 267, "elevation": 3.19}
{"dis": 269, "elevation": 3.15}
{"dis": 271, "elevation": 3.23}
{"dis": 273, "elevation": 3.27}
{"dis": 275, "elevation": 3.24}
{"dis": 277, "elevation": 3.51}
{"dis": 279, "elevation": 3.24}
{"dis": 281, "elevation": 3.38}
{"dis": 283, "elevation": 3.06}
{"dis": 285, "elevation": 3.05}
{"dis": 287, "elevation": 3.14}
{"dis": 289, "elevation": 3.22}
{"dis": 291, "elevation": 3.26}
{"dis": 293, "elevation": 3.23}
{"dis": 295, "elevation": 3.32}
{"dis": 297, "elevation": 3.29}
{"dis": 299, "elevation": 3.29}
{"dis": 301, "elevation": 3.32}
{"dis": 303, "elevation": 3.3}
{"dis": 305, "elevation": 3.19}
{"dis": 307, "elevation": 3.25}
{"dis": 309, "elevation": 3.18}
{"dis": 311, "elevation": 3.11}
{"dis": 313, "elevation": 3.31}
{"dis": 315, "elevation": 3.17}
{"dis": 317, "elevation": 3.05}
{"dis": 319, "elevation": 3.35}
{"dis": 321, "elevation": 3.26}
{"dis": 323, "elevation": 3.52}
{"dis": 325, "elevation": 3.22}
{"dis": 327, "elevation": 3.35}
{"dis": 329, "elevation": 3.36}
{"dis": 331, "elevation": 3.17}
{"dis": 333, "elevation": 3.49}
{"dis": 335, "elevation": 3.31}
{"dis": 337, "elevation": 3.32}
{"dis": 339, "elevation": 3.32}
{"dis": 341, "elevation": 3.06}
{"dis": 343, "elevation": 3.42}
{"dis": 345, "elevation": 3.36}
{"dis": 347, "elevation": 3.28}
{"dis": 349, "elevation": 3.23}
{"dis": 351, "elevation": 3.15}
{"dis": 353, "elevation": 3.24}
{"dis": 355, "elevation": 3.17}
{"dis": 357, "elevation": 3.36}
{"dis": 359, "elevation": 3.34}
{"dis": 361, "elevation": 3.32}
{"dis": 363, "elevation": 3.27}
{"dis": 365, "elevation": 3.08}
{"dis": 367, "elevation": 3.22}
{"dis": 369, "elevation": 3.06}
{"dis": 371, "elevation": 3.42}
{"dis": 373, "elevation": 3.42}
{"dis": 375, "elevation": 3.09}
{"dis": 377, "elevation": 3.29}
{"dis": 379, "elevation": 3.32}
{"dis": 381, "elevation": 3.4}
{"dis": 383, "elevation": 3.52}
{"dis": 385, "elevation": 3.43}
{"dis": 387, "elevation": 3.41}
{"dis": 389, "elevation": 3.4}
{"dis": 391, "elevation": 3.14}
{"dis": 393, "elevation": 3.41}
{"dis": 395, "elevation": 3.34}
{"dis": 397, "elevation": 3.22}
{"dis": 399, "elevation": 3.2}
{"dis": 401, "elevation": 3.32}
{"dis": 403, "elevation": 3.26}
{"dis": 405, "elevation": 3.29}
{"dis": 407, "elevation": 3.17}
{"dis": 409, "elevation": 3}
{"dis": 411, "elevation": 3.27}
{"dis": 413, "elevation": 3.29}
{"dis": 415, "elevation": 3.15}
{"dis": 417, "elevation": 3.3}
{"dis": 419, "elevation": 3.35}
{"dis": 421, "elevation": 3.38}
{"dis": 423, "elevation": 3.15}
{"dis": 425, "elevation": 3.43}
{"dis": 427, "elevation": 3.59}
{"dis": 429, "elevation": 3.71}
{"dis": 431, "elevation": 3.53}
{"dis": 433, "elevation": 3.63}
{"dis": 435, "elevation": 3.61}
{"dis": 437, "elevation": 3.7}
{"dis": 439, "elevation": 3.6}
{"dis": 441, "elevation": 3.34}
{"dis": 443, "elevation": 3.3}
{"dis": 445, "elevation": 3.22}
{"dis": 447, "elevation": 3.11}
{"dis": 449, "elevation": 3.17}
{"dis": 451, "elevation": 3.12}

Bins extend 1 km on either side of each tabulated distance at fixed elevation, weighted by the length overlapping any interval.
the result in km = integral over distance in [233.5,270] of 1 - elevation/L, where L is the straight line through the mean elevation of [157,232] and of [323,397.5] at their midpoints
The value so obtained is 3.7 km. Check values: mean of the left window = 3.85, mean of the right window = 3.3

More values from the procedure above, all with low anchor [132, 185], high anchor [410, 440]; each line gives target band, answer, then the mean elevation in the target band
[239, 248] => 0.6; 3.35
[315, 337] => 1.4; 3.3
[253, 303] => 4.7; 3.24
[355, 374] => 1.2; 3.27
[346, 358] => 0.9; 3.24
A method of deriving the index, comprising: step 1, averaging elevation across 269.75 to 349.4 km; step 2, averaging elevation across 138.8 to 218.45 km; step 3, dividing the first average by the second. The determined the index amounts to 0.9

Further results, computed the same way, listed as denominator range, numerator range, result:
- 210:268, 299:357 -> 0.97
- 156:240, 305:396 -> 0.86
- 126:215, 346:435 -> 0.87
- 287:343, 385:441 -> 1.03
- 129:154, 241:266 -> 0.94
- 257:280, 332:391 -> 1.02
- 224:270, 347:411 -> 0.99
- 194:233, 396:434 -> 0.93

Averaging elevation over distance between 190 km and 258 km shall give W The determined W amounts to 3.58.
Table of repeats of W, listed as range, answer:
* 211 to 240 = 3.44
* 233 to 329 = 3.27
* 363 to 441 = 3.34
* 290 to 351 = 3.27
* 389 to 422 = 3.26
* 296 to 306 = 3.28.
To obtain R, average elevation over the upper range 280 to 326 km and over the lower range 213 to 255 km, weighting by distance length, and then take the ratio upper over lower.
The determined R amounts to 0.95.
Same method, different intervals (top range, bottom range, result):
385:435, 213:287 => 1.00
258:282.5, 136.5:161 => 0.96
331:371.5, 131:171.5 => 0.91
